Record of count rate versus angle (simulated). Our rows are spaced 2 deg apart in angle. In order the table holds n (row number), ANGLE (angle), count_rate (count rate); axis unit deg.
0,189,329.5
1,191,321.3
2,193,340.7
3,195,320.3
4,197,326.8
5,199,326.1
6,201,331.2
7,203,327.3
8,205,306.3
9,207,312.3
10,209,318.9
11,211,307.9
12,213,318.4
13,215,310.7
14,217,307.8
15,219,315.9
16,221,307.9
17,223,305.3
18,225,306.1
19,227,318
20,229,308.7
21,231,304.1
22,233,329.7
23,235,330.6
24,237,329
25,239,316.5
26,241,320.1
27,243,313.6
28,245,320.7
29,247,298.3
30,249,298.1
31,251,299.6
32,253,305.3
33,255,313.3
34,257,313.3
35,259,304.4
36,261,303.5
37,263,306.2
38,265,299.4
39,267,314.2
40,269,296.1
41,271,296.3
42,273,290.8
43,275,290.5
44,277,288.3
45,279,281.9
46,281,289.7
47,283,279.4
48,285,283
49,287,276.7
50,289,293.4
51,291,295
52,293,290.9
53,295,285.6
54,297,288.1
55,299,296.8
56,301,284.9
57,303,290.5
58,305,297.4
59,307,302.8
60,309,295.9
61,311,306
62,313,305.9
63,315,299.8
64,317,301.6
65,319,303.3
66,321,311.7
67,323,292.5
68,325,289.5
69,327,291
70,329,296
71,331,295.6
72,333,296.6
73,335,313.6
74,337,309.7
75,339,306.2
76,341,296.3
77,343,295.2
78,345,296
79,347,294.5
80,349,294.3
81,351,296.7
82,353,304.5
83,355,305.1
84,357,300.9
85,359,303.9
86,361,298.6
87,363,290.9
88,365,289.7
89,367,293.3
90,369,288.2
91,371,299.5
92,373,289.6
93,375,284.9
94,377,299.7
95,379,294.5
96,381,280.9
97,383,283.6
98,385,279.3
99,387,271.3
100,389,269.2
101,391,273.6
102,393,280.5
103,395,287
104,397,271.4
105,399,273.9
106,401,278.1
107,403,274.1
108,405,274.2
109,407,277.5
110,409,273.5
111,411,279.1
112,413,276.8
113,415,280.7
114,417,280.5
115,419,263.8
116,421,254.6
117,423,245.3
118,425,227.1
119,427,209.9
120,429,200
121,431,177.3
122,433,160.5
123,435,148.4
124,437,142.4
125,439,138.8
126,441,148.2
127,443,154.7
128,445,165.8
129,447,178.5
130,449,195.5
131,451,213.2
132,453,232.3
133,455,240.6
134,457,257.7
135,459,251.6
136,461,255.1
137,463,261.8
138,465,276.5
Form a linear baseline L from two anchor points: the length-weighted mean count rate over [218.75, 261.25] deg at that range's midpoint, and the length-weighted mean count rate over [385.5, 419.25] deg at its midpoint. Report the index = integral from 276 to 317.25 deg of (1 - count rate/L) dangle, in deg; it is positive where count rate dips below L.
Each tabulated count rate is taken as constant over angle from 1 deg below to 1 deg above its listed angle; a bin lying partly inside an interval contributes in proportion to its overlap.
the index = 1.0 deg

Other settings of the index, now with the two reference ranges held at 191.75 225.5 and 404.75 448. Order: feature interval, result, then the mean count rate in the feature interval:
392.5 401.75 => -1.98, 278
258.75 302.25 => -1.34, 292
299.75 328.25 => -3.21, 298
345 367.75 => -4.54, 297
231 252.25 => -0.92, 315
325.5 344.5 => -3.07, 300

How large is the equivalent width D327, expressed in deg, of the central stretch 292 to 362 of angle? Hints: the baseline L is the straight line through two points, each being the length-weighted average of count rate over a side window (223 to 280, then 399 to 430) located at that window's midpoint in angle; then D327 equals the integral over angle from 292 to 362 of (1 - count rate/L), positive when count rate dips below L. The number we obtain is -3.2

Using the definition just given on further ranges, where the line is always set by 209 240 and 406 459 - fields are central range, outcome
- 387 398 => -1.88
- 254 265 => -0.34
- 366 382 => -3.07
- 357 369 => -2.19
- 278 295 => -0.05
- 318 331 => -1.44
